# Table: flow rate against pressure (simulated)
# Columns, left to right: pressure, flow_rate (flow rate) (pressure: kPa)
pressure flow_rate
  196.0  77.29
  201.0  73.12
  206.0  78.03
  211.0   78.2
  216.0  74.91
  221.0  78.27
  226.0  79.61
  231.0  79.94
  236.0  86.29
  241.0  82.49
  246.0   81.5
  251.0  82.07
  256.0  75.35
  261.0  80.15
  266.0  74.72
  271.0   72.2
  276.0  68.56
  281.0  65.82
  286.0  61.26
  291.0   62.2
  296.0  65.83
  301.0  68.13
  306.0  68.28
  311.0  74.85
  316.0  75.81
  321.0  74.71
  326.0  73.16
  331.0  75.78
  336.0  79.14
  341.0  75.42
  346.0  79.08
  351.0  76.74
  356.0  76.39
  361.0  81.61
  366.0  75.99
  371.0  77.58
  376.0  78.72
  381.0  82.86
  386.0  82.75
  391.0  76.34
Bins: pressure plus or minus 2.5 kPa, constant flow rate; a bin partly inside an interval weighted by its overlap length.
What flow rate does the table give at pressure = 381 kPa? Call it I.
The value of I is 82.86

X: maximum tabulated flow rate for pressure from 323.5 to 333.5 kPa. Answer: 75.78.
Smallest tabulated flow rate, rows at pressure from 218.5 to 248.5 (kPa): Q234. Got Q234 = 78.27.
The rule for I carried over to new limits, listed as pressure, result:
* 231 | 79.94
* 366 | 75.99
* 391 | 76.34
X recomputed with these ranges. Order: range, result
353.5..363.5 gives 81.61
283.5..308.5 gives 68.28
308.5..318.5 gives 75.81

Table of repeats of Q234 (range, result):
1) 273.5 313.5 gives 61.26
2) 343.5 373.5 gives 75.99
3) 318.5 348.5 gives 73.16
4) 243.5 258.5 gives 75.35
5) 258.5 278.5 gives 68.56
